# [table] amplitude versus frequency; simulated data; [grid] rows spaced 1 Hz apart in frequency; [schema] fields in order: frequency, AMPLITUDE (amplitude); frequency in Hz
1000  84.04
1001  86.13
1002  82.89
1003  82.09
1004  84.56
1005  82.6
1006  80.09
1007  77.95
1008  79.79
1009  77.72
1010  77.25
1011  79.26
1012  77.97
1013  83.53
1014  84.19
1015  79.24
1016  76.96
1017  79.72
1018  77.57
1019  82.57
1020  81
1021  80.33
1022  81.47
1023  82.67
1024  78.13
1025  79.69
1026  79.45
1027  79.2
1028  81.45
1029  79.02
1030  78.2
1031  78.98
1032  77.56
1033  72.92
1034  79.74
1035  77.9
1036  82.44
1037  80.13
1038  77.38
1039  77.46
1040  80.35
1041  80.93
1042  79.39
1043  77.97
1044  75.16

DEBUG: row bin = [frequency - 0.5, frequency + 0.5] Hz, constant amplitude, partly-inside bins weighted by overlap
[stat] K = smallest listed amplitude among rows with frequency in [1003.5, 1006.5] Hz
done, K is 80.09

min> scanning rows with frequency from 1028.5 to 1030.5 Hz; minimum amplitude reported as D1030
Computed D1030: 78.2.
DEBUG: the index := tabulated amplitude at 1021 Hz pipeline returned 80.33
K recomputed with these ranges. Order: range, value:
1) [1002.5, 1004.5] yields 82.09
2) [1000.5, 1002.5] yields 82.89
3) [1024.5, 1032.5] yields 77.56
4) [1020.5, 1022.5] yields 80.33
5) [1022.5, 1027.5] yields 78.13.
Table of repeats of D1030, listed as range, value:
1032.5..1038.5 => 72.92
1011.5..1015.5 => 77.97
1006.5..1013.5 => 77.25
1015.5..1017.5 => 76.96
